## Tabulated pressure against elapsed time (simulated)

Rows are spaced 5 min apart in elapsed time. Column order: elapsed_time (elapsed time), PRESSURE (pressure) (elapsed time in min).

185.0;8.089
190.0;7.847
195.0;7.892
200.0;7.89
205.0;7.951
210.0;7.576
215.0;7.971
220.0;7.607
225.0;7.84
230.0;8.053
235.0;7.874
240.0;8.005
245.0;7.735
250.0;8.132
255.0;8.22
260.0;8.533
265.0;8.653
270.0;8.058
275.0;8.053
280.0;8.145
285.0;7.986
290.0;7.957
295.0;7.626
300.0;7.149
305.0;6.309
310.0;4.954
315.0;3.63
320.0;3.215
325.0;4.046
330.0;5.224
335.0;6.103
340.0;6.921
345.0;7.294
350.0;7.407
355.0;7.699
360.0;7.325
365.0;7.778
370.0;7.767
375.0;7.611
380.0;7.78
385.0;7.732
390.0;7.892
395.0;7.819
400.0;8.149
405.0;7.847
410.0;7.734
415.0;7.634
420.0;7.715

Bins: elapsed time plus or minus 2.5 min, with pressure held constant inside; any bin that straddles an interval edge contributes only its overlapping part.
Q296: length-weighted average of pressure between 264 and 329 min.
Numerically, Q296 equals 6.52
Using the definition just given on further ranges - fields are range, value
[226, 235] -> 7.97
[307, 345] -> 5.05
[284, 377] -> 6.5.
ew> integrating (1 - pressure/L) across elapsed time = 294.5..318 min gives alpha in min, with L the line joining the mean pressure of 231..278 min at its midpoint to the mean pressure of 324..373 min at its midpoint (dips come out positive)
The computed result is 5.42 min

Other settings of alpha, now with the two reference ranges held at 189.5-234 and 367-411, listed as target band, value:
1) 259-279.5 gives -1.2 min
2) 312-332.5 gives 9.9 min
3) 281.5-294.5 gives -0.2 min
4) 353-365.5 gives 0.4 min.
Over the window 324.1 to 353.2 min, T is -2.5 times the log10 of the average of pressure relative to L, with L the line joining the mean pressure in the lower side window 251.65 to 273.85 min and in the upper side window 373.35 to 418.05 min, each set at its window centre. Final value 0.260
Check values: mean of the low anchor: 8.34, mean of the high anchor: 7.8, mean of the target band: 6.32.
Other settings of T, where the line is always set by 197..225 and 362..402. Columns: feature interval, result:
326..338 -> 0.38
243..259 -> -0.04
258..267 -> -0.10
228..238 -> -0.02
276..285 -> -0.04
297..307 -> 0.15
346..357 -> 0.04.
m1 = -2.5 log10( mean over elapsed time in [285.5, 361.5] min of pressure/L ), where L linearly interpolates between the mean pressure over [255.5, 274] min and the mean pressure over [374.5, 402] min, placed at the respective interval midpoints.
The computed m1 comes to 0.29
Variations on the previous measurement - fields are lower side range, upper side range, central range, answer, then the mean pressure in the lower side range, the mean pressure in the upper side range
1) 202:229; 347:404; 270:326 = 0.21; 7.81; 7.72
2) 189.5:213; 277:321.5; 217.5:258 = -0.09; 7.83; 6.42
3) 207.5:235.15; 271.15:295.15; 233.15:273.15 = -0.03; 7.82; 7.99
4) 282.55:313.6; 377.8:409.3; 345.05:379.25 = -0.01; 6.88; 7.86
